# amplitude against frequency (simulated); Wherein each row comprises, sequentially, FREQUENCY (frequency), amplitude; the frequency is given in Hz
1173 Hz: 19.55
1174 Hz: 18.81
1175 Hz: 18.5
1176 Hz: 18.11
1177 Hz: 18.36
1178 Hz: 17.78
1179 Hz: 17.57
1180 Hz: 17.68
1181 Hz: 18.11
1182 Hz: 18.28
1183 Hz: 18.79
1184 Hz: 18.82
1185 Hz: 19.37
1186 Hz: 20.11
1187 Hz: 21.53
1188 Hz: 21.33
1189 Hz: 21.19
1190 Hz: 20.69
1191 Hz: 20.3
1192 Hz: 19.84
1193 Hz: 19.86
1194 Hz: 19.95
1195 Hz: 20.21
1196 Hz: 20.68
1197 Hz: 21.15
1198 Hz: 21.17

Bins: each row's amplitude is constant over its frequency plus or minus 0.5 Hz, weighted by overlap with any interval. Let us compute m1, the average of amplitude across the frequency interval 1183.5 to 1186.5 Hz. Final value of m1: 19.4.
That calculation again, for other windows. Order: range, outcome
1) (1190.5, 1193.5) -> 20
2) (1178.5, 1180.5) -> 17.6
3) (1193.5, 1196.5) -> 20.3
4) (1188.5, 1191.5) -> 20.7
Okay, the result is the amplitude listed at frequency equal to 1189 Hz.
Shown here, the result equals 21.19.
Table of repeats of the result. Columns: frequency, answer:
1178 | 17.78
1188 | 21.33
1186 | 20.11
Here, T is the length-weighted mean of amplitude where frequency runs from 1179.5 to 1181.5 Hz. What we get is 17.9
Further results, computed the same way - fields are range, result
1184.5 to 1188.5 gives 20.6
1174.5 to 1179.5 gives 18.1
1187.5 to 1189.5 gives 21.3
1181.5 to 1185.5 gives 18.8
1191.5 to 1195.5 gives 20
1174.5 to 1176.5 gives 18.3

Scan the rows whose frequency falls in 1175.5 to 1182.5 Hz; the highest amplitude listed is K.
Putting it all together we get 18.36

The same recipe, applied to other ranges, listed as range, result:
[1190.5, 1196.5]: 20.68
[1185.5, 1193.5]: 21.53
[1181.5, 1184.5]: 18.82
